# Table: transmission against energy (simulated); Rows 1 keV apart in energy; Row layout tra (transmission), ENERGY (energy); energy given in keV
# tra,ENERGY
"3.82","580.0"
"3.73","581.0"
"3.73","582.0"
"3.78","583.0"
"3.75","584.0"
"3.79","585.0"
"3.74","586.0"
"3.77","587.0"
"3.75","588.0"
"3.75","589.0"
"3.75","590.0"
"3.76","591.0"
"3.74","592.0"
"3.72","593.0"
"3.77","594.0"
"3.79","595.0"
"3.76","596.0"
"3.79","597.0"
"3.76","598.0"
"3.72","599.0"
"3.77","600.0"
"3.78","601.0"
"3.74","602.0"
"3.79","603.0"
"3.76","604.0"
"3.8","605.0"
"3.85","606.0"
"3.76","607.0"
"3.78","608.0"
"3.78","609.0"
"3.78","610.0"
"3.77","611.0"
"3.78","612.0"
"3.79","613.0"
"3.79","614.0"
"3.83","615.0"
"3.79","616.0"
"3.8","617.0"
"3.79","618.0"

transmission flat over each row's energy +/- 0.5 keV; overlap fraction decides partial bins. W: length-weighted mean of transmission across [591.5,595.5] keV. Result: 3.76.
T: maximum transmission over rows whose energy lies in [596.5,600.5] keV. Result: 3.79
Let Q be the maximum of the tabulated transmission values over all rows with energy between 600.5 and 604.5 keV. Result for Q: 3.79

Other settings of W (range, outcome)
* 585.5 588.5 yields 3.75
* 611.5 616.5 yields 3.8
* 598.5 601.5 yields 3.76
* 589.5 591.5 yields 3.75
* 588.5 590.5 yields 3.75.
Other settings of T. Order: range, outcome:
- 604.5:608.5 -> 3.85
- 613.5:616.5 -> 3.83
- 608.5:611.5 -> 3.78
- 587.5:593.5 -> 3.76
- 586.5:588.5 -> 3.77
